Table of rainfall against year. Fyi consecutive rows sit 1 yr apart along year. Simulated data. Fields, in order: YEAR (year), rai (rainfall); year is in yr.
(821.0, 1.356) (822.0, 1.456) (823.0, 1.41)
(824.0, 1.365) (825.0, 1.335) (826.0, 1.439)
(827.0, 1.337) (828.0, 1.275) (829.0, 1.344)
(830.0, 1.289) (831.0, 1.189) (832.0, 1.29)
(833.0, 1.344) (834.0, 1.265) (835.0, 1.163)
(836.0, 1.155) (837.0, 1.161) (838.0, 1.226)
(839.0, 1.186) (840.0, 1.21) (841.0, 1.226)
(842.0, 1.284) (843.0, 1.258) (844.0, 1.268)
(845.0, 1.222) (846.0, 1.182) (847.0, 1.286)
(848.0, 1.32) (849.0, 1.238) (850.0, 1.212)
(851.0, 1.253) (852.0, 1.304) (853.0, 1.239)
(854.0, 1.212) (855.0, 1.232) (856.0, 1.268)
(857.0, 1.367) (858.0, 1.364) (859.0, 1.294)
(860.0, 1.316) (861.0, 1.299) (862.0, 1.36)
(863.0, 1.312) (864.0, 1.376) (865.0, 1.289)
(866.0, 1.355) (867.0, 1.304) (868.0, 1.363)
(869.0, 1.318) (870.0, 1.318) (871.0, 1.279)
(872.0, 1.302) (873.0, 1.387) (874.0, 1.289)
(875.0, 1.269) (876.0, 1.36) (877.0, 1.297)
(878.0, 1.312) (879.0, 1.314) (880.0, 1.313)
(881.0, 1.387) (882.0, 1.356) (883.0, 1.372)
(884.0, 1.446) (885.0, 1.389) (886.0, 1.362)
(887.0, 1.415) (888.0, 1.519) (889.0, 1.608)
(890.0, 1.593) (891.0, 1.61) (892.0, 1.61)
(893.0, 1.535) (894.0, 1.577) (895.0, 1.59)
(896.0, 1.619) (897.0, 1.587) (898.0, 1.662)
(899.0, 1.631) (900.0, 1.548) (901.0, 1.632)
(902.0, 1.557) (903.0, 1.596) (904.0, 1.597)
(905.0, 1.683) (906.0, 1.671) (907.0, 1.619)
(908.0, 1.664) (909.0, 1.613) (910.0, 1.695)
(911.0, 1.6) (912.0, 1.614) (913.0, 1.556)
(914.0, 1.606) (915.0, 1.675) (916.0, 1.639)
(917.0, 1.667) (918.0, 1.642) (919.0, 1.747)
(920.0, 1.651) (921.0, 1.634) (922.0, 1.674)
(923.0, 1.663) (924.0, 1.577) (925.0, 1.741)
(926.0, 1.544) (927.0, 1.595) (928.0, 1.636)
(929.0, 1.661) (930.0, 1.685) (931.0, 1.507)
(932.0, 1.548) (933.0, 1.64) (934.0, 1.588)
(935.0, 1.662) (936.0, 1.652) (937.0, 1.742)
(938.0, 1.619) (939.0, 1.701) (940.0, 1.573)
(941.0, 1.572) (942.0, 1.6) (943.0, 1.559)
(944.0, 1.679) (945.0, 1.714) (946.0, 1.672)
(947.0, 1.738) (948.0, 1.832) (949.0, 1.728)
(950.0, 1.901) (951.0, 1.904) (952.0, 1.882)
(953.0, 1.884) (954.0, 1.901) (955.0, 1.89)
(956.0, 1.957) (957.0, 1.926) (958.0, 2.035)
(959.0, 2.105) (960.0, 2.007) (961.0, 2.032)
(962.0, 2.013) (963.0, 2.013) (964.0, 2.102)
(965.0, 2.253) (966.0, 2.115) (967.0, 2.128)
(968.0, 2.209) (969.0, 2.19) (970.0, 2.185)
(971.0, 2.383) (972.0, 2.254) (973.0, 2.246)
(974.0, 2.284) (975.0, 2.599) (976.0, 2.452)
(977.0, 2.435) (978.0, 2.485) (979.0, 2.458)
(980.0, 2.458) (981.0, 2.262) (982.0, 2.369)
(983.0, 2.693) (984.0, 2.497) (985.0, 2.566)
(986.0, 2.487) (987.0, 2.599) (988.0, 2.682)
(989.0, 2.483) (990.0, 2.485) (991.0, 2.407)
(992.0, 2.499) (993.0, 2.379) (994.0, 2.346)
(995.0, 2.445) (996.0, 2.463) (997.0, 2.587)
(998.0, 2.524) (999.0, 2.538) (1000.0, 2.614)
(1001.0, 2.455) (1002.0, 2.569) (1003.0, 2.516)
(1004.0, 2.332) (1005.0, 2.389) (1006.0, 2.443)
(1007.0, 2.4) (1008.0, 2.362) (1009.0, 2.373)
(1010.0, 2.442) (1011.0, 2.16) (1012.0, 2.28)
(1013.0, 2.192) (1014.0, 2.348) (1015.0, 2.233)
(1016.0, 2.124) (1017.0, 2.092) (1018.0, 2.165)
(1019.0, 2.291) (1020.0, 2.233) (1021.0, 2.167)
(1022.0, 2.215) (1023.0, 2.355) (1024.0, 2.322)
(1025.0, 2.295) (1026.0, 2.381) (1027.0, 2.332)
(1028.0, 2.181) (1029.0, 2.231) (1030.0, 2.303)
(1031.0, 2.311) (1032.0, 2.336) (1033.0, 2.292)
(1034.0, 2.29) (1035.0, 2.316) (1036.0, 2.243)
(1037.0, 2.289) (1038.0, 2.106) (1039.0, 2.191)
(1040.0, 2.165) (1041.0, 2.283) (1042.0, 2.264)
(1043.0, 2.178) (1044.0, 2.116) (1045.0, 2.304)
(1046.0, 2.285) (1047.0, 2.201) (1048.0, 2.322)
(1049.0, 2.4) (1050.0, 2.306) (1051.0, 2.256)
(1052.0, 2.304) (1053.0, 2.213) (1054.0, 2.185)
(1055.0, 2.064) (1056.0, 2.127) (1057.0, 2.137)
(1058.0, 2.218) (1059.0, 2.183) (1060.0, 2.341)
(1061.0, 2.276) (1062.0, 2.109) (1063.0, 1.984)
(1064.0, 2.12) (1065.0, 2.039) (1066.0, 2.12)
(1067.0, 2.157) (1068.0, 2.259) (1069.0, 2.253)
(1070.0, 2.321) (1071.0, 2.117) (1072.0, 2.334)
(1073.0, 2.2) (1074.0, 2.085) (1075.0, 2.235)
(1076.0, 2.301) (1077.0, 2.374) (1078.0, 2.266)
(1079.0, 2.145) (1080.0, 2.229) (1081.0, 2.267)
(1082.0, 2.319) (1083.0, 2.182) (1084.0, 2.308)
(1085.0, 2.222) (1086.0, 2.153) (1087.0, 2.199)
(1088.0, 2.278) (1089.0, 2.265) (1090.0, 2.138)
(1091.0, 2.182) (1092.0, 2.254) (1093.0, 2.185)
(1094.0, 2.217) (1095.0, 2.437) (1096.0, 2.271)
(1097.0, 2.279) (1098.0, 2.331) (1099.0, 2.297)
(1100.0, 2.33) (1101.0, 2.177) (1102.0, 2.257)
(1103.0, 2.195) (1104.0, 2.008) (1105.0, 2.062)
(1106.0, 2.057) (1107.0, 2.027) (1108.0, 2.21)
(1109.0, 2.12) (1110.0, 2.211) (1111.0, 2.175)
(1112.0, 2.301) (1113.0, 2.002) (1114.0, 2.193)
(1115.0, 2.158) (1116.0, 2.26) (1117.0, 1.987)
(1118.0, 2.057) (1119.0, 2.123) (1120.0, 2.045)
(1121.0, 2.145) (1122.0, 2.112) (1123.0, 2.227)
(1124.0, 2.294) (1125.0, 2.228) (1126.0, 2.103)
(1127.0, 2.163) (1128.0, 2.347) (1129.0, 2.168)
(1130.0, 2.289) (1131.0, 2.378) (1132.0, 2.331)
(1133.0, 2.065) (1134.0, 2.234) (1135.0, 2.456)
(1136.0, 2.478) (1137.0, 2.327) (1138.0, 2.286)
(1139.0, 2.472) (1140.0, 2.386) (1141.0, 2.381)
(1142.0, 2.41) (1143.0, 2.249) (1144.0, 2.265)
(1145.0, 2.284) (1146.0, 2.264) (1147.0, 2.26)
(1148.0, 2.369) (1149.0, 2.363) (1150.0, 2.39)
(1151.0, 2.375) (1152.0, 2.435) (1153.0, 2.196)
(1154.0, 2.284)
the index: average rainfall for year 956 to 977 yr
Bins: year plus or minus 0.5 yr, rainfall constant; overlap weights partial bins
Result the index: 2.18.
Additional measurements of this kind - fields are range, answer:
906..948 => 1.64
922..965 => 1.77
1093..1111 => 2.2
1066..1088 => 2.23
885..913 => 1.59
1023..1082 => 2.23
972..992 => 2.47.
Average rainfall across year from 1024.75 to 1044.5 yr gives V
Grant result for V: 2.25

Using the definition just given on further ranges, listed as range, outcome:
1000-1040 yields 2.3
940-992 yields 2.14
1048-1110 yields 2.21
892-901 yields 1.6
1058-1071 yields 2.18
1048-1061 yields 2.23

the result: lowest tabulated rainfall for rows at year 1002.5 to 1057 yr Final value 2.064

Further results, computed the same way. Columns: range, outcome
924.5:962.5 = 1.507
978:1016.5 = 2.124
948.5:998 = 1.728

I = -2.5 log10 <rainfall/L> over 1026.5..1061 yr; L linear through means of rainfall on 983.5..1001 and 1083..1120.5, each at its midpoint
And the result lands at 0.053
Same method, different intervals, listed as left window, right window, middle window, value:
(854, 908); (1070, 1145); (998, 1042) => -0.20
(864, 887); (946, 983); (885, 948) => 0.05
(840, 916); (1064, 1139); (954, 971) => -0.20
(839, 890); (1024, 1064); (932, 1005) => -0.15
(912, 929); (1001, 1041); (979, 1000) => -0.19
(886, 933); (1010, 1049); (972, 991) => -0.23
